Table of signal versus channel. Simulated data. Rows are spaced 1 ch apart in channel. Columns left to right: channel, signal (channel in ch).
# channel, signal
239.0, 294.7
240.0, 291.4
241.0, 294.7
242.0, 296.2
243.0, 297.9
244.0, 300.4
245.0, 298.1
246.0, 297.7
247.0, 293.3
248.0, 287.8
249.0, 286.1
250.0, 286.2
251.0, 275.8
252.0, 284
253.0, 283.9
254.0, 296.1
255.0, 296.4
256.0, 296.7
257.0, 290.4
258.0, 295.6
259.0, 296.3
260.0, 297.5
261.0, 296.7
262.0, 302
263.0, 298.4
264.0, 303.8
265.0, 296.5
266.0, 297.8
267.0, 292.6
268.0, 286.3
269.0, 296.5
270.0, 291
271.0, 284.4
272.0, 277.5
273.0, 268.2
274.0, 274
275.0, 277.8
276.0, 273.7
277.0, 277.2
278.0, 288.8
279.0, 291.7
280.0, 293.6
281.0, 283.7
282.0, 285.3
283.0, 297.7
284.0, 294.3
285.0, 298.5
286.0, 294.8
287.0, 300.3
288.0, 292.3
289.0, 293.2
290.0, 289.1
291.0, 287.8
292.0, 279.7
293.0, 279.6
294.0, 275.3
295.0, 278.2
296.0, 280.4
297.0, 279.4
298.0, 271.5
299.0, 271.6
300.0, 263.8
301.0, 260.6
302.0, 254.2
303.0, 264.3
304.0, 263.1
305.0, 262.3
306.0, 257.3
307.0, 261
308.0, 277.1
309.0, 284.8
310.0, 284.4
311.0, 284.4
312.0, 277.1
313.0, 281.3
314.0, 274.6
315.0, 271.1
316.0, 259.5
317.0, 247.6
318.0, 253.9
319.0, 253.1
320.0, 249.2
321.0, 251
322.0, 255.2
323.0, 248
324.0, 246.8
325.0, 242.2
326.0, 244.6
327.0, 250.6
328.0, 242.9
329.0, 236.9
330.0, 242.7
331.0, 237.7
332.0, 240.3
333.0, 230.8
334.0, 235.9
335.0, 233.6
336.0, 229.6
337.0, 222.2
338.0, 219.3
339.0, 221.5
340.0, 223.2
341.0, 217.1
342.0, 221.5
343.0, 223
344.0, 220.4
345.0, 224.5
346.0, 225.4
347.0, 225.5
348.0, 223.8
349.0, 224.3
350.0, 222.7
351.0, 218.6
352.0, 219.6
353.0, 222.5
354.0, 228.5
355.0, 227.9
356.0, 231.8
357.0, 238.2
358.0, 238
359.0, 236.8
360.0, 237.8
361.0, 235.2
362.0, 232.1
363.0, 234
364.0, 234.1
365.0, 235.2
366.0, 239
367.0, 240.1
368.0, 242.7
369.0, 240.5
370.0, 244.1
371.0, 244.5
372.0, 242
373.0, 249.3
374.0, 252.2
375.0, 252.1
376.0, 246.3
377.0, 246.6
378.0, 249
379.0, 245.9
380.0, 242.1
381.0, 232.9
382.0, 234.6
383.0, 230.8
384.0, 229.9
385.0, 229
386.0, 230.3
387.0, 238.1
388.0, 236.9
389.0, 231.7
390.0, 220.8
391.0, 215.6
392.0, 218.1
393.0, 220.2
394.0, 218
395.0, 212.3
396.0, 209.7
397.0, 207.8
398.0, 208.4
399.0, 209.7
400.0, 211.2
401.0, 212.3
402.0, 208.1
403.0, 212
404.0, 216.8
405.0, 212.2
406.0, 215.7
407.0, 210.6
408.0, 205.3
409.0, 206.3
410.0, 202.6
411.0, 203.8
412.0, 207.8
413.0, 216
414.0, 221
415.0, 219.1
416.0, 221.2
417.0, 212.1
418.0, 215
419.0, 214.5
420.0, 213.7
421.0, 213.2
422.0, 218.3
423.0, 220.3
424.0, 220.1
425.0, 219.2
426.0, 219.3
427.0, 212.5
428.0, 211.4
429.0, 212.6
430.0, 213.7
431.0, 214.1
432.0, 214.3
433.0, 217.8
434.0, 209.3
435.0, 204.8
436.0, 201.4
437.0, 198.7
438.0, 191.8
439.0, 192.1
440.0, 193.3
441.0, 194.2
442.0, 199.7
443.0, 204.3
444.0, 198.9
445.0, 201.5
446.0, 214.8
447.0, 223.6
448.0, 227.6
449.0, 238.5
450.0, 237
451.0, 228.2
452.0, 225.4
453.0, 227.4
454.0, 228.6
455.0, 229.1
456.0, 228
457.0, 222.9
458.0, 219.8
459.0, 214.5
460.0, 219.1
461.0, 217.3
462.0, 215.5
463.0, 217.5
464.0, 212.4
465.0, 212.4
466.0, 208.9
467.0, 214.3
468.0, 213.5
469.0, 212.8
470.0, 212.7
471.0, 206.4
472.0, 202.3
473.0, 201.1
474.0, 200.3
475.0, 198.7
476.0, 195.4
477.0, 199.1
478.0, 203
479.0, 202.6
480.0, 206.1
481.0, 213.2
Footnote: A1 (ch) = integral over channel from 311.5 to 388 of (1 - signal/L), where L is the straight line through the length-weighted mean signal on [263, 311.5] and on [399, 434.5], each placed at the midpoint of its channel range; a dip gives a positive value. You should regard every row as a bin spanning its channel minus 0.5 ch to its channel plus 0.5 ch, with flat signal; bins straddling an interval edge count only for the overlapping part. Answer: 3.10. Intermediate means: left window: 282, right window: 213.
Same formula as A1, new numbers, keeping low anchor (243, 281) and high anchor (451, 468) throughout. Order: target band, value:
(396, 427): 3.09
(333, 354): 2.98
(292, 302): 0.17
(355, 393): 2.01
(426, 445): 1.93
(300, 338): 2.23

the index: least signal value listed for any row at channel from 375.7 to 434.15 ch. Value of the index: 202.6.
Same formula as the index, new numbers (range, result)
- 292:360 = 217.1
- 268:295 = 268.2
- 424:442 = 191.8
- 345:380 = 218.6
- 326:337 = 222.2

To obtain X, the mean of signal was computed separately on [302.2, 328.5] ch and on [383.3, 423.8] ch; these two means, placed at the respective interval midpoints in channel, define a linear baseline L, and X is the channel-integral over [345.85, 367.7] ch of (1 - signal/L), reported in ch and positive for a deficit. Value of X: 0.8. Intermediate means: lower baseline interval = 261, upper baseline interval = 216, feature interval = 231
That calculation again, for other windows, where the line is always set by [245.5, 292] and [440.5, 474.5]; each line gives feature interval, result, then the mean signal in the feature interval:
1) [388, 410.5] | 2.37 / 214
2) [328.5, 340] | 1.43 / 231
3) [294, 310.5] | 0.42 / 270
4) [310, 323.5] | 0.42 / 263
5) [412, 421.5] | 0.65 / 216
